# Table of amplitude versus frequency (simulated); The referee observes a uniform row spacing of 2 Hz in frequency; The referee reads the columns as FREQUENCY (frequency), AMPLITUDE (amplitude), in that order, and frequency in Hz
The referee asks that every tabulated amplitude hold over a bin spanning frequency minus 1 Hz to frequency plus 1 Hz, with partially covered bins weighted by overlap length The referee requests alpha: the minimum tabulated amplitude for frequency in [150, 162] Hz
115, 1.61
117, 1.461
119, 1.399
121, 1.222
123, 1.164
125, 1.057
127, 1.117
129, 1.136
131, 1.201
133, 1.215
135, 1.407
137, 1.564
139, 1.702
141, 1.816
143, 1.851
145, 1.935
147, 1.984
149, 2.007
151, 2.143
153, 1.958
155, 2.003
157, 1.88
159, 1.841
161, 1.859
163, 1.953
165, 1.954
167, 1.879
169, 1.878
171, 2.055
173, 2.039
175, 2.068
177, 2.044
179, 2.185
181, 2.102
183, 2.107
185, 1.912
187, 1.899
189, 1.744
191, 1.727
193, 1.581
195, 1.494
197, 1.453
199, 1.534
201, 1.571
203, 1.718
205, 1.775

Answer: 1.841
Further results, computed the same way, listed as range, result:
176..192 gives 1.727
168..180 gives 1.878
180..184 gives 2.102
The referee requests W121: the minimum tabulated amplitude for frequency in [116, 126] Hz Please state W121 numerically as 1.057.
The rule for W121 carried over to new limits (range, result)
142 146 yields 1.851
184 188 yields 1.899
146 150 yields 1.984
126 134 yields 1.117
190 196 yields 1.494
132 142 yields 1.215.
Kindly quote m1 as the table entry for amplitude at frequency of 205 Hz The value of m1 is 1.775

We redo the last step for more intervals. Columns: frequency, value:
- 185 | 1.912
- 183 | 2.107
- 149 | 2.007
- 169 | 1.878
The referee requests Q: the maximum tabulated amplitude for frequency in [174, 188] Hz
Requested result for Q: 2.185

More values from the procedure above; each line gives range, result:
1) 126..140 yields 1.702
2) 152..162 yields 2.003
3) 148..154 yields 2.143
